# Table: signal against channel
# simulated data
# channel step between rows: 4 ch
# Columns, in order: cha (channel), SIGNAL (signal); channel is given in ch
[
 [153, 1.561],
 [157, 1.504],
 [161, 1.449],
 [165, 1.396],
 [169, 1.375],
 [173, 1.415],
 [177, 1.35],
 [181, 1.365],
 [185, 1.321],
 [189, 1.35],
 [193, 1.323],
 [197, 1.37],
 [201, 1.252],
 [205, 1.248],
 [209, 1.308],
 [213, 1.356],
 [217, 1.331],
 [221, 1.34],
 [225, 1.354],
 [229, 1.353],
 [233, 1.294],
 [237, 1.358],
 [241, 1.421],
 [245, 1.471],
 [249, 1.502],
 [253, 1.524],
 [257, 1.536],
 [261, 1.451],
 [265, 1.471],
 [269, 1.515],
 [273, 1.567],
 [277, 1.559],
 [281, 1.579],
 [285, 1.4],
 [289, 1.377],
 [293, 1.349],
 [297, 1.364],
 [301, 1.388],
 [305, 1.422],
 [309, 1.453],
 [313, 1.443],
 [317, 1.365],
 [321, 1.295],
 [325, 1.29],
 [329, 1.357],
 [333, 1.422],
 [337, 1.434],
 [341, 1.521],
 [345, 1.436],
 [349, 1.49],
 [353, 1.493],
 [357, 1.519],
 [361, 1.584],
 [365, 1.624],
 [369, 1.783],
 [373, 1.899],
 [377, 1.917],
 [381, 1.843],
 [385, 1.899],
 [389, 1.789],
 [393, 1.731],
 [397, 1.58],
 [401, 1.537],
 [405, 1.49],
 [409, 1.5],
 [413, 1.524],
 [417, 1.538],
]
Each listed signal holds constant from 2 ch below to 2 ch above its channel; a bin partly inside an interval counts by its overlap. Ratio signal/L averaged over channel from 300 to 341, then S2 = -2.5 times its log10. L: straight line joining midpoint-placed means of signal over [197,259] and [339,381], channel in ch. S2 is 0.12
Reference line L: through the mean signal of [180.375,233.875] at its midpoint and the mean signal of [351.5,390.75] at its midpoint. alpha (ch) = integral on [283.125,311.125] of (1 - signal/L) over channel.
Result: 2.9 ch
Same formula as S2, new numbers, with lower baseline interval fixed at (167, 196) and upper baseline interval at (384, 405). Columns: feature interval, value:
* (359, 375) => -0.06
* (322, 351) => 0.13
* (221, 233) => 0.07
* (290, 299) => 0.13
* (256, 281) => -0.02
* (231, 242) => 0.07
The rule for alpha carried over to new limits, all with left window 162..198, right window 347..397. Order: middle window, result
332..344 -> 1.4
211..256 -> 2.1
